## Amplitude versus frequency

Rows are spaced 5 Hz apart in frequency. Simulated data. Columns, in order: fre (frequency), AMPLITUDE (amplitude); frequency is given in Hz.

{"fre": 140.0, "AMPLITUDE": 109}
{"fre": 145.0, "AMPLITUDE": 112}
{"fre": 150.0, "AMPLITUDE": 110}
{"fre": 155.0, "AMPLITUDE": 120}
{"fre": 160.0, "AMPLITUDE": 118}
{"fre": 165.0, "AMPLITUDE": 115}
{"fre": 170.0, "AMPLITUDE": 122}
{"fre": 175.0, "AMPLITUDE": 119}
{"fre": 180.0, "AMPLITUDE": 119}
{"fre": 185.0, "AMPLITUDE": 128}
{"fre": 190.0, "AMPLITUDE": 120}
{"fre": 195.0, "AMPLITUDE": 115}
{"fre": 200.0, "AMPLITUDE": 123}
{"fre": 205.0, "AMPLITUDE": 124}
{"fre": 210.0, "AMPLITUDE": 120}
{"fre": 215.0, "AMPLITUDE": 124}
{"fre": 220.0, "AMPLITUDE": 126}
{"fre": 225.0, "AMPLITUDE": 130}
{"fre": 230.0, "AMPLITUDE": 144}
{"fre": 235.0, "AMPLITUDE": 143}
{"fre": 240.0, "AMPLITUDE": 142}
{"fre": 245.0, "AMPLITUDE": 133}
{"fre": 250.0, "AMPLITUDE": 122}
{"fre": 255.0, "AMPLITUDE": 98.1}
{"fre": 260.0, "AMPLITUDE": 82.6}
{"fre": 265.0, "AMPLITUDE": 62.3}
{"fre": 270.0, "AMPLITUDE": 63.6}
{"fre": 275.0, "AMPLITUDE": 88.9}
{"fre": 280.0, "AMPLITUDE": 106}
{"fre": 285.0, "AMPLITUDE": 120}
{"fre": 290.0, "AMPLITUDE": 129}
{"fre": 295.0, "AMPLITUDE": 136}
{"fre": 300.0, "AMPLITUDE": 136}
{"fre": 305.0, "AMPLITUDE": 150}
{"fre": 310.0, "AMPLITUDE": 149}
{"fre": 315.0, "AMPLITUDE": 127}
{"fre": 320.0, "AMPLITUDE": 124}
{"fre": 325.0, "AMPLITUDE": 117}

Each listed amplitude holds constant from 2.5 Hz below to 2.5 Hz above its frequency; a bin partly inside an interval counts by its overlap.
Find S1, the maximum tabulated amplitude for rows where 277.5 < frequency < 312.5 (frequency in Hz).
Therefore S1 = 150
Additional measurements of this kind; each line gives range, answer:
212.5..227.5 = 130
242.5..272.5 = 133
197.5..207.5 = 124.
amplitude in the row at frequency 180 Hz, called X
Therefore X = 119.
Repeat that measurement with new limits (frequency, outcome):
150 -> 110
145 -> 112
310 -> 149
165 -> 115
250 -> 122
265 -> 62.3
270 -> 63.6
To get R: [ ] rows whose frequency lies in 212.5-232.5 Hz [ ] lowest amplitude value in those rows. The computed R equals 124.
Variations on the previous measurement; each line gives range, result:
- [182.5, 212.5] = 115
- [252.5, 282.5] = 62.3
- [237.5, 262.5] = 82.6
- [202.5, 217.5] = 120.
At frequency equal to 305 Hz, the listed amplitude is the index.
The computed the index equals 150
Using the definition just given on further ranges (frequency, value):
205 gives 124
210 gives 120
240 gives 142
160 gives 118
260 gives 82.6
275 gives 88.9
